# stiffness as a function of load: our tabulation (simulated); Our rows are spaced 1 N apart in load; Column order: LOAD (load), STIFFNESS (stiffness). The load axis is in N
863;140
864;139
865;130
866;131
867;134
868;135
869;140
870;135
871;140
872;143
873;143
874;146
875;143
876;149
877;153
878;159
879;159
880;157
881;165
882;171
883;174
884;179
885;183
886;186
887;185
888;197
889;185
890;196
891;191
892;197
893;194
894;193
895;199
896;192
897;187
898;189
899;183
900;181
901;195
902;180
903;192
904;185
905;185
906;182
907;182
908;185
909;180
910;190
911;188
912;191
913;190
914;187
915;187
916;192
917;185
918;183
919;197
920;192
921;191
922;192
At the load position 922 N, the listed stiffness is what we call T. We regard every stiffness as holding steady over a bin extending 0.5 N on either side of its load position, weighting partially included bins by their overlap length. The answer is 192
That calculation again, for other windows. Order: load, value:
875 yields 143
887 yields 185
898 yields 189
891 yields 191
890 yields 196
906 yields 182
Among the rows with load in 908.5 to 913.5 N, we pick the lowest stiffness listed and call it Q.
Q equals 180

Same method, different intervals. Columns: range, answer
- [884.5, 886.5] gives 183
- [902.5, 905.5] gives 185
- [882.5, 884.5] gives 174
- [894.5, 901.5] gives 181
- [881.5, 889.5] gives 171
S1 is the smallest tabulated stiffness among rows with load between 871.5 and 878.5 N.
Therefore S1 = 143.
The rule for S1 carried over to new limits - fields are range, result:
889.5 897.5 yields 187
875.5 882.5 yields 149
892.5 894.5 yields 193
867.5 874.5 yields 135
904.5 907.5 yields 182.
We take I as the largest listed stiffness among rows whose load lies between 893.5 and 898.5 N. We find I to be 199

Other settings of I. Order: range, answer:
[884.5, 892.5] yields 197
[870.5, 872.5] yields 143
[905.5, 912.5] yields 191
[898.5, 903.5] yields 195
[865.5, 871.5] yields 140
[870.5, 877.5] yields 153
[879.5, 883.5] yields 174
